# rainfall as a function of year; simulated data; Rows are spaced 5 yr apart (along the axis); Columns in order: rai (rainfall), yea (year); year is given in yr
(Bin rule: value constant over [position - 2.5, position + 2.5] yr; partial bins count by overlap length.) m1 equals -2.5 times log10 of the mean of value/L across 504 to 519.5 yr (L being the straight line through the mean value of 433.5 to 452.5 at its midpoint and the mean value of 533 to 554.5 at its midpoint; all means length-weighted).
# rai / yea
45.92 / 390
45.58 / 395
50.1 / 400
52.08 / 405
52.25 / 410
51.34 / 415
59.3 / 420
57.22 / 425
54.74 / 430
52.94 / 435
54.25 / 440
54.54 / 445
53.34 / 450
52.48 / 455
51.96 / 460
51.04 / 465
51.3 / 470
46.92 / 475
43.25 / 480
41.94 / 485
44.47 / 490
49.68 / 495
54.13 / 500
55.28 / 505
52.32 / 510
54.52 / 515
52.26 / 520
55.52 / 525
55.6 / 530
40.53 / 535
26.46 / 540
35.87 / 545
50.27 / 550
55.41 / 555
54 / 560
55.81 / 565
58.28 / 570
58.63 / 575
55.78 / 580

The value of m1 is -0.21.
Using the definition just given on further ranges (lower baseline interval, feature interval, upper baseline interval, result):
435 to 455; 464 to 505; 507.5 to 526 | 0.12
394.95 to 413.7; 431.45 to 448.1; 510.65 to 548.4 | -0.10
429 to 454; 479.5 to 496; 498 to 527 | 0.21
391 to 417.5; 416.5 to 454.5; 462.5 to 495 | -0.13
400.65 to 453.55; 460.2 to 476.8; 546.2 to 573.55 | 0.08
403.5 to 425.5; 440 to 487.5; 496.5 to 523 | 0.08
